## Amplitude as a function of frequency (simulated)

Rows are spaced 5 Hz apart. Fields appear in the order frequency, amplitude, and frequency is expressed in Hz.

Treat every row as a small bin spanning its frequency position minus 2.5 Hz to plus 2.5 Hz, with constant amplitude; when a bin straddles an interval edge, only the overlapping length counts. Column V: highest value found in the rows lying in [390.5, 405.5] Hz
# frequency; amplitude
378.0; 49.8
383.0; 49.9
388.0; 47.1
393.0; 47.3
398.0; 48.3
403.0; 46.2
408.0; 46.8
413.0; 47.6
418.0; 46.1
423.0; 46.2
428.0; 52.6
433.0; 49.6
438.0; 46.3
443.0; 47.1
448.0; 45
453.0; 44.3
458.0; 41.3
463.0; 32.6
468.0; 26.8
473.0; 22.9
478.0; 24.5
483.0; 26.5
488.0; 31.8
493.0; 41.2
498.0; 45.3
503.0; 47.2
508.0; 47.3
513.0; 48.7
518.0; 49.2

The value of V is 48.3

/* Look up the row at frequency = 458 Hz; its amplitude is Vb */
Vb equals 41.3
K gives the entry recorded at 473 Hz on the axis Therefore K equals 22.9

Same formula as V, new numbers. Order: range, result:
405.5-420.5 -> 47.6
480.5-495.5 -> 41.2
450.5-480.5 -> 44.3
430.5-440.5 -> 49.6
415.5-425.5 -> 46.2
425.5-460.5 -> 52.6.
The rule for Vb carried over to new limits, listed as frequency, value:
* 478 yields 24.5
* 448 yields 45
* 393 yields 47.3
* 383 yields 49.9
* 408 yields 46.8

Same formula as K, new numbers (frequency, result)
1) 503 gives 47.2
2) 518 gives 49.2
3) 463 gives 32.6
